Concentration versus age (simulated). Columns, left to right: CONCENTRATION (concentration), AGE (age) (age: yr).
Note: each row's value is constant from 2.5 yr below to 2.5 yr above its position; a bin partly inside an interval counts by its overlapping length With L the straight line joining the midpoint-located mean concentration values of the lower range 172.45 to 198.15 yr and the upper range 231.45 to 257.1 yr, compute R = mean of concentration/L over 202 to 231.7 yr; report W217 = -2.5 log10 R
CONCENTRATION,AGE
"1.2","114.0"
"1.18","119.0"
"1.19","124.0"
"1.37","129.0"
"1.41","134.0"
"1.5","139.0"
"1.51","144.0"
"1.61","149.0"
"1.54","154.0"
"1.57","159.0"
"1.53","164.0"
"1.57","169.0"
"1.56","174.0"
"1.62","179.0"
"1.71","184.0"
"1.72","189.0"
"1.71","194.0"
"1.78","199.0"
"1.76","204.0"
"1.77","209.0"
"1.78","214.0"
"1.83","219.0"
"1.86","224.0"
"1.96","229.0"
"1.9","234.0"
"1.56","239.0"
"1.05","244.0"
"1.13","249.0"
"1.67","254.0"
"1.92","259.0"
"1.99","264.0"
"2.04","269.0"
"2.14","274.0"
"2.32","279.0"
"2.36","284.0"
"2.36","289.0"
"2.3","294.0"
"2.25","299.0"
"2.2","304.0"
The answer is -0.17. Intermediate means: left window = 1.68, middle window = 1.83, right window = 1.47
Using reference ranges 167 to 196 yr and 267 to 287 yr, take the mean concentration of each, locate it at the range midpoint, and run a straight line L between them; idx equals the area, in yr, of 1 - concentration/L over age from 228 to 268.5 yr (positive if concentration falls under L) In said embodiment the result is 7.8 yr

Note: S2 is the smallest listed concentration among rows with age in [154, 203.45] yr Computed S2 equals 1.53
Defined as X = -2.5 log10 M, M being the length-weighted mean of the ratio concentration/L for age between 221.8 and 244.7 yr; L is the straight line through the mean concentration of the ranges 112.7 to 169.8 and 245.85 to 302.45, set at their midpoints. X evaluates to 0.081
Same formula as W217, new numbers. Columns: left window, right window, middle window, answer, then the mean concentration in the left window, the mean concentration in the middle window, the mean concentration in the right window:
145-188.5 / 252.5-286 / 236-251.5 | 0.47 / 1.59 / 1.27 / 2.07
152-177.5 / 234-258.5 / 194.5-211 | -0.17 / 1.56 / 1.76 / 1.45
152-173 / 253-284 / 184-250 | 0.07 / 1.55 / 1.69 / 2.06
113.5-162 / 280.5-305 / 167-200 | 0.01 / 1.42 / 1.66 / 2.3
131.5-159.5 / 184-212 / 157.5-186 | 0.03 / 1.52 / 1.59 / 1.75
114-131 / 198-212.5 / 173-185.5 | -0.02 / 1.24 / 1.63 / 1.77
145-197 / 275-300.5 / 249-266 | 0.22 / 1.61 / 1.75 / 2.31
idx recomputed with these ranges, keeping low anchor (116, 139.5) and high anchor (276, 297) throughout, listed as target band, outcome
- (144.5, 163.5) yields -1.06 yr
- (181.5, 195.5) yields -0.10 yr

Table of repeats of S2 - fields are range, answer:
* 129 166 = 1.37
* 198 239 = 1.56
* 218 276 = 1.05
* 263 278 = 1.99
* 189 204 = 1.71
